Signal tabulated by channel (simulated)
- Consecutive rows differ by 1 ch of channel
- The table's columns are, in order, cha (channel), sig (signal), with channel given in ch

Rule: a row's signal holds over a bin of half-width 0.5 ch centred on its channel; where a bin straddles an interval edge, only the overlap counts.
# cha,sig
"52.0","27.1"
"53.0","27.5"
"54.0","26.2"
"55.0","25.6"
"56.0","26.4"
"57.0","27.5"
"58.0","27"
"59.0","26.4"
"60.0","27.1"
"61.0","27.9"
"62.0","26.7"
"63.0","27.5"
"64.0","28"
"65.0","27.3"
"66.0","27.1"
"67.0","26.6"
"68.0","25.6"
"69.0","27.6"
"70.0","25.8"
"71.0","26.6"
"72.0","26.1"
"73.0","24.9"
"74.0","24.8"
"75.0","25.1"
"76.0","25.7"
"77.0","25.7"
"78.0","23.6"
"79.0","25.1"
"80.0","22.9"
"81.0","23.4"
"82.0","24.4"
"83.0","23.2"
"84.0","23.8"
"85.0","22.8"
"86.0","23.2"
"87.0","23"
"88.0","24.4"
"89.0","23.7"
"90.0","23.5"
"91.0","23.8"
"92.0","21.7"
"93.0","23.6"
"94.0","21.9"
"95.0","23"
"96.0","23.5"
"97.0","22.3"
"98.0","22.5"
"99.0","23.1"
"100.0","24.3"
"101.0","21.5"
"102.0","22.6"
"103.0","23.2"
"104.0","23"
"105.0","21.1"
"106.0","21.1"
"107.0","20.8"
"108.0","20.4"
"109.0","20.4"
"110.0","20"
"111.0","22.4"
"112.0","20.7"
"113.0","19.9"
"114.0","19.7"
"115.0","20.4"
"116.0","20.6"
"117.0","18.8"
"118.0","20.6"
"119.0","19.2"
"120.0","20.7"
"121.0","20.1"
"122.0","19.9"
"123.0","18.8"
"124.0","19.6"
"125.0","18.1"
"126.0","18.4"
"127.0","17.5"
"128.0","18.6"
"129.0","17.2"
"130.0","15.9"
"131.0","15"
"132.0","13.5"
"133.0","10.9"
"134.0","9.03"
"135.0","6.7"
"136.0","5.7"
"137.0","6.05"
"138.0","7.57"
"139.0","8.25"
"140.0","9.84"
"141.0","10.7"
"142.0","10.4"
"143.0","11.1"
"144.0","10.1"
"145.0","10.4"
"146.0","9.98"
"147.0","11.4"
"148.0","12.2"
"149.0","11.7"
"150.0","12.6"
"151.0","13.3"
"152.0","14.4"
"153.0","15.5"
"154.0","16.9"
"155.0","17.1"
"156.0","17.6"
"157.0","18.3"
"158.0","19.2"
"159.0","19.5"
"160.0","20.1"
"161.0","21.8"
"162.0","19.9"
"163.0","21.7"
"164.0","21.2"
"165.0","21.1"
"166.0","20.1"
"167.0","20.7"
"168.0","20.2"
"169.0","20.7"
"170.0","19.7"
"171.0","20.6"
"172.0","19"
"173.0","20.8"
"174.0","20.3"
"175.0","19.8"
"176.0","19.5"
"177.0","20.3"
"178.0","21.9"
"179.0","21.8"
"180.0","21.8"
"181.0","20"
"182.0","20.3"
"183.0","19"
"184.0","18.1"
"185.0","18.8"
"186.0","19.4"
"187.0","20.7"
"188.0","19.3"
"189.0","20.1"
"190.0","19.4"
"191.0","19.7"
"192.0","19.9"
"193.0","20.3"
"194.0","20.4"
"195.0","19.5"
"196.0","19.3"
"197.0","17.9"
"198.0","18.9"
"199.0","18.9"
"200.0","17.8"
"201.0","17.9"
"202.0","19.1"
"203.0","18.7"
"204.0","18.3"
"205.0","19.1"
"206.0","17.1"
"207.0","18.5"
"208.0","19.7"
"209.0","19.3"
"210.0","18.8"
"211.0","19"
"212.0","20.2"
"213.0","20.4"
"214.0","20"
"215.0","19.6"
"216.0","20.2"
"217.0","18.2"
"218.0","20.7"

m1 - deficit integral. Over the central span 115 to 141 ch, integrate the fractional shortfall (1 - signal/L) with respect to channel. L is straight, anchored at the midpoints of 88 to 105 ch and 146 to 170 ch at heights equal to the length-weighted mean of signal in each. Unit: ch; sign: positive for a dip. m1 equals 6.8 ch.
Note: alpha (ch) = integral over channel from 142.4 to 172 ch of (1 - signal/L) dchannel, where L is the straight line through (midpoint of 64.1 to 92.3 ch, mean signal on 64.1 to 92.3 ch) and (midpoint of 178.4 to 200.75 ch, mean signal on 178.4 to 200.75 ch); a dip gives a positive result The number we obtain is 5.8 ch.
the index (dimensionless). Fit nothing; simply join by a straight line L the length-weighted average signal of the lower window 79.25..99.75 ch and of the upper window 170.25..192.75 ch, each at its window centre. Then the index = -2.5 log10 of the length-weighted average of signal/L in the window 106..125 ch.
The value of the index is 0.11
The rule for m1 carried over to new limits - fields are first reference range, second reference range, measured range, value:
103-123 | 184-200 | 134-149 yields 8.00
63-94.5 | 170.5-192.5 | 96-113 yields 1.24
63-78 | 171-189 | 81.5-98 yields 1.23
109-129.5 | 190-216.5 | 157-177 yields -0.94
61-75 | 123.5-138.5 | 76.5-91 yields -0.36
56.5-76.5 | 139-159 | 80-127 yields -2.48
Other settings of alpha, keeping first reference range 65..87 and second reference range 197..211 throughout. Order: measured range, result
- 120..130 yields 1.72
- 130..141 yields 6.20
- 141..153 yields 5.43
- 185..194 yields -0.23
